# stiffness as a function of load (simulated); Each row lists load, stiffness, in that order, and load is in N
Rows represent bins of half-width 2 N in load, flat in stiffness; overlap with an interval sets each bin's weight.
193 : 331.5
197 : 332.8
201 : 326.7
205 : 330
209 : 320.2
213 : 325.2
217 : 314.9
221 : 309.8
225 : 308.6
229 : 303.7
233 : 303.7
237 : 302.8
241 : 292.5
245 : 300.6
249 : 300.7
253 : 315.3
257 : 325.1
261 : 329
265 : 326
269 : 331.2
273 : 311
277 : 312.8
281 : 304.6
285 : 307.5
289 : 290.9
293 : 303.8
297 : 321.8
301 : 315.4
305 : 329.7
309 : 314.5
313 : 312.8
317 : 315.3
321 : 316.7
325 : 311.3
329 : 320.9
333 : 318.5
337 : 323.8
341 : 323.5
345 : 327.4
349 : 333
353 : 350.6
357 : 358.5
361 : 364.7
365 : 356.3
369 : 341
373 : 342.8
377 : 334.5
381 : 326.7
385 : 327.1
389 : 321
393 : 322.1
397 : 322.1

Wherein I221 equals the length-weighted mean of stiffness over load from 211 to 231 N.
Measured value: 312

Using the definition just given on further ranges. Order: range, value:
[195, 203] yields 330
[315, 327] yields 314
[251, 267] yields 324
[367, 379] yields 339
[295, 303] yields 319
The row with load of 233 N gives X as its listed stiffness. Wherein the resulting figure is 303.7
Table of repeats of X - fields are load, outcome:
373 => 342.8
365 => 356.3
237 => 302.8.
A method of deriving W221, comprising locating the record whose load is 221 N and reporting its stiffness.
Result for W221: 309.8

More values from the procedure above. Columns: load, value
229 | 303.7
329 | 320.9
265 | 326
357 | 358.5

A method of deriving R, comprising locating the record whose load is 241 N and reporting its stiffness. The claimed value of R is 292.5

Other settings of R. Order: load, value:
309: 314.5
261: 329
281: 304.6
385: 327.1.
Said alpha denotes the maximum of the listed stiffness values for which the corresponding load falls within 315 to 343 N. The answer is 323.8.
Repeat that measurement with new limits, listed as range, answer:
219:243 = 309.8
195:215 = 332.8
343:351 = 333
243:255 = 315.3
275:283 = 312.8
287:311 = 329.7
